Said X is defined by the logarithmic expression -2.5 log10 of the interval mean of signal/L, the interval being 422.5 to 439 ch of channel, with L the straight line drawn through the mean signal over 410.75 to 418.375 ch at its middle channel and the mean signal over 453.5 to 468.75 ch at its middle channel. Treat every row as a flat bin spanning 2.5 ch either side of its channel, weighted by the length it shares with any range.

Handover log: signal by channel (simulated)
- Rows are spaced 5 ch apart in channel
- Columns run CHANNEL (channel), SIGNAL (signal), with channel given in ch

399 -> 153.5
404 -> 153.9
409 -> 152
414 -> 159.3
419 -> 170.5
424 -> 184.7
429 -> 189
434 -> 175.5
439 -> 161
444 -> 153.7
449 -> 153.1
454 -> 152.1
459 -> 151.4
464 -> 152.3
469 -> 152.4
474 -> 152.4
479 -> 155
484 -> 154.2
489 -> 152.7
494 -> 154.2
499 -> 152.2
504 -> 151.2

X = -0.14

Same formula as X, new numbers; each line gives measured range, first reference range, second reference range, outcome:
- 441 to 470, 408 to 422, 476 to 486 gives 0.03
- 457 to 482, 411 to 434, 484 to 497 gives 0.05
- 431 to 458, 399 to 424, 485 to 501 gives -0.01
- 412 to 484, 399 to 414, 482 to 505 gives -0.05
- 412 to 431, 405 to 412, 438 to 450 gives -0.15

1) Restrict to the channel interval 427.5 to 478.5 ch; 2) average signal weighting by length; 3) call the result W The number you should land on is 159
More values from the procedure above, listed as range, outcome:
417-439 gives 178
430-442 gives 170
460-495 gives 153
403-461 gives 163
